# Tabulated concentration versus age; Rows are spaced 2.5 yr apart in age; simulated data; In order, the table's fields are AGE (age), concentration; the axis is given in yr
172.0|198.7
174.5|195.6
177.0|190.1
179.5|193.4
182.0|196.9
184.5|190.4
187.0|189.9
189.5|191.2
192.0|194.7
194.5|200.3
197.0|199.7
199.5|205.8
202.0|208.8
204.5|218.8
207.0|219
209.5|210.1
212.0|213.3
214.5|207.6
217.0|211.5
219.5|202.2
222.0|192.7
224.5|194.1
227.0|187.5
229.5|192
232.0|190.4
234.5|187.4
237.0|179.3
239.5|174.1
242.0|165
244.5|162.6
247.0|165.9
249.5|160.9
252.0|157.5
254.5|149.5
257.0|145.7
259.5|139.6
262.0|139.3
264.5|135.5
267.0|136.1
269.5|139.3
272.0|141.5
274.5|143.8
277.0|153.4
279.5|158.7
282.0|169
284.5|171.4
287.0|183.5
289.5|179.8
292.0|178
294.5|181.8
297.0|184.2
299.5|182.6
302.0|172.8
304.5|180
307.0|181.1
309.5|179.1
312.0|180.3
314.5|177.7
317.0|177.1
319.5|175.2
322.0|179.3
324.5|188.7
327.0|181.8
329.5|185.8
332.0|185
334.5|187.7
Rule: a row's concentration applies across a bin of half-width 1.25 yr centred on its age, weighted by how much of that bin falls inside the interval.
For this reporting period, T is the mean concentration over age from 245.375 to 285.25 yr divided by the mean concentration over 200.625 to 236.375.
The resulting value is 0.74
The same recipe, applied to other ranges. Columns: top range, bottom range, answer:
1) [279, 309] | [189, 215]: 0.86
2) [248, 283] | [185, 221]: 0.72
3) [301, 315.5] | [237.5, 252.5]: 1.08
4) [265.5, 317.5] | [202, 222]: 0.80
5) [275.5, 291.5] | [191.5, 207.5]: 0.82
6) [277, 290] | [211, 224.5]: 0.83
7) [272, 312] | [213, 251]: 0.93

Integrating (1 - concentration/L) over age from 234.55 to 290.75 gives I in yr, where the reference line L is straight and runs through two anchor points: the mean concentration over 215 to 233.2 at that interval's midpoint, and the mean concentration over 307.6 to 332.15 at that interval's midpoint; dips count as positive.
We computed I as 9.6 yr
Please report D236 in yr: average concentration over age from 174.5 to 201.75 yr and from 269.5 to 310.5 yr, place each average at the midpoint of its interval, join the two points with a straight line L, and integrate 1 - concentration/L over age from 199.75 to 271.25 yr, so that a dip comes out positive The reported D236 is 2.5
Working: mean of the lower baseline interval 196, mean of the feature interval 178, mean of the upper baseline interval 170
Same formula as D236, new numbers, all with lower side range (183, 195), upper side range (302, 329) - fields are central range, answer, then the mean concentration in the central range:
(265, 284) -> 3.6 yr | 149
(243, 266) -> 4.4 yr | 151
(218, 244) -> 0.4 yr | 186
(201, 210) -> -1.1 yr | 215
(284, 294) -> 0.2 yr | 179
